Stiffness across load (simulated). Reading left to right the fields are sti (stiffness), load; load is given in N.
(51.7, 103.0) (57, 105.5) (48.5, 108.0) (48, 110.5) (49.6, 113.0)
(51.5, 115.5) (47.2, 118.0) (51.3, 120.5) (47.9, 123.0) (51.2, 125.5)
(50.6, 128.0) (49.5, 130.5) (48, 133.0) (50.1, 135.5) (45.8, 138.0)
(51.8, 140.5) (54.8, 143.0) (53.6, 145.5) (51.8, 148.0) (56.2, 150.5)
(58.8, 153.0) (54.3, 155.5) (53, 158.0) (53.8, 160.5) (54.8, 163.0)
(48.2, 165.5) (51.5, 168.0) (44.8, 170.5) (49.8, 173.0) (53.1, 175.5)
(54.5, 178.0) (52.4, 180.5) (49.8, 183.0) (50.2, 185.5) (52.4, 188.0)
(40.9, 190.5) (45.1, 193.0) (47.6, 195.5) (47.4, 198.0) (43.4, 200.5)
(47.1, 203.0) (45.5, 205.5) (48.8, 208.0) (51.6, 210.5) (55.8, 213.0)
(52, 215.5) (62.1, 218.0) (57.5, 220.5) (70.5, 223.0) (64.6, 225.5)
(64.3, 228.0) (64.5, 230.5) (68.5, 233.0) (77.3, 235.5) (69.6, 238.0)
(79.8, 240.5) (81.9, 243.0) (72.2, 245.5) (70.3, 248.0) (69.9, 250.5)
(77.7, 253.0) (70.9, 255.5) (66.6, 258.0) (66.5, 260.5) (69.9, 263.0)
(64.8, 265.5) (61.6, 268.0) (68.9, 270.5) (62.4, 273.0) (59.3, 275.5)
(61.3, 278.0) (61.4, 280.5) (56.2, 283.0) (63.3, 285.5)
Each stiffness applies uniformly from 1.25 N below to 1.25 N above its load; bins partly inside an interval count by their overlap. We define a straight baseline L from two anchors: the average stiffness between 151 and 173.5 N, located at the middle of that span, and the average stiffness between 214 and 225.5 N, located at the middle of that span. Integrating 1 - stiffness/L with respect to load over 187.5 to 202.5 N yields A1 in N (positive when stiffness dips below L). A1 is 3.0 N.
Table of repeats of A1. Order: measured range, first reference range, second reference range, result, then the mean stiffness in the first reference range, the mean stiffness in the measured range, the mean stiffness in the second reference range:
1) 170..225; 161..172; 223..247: 7.7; 50.1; 51.3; 71.4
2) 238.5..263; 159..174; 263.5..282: -5.0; 50.5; 72.6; 63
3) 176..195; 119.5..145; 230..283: 2.8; 50.2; 49.4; 68.6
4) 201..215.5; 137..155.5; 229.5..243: 3.8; 53.4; 49.6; 73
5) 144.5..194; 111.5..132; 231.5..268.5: 5.2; 49.8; 51.5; 71.3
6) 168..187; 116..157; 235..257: 2.9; 51.4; 50.7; 74.2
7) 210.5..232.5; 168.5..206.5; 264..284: -3.0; 48.3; 61.1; 62.2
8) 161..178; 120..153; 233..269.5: 1.8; 51.3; 50.8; 71.2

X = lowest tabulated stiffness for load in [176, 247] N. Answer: 40.9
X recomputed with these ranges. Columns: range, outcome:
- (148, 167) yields 48.2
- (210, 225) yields 51.6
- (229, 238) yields 64.5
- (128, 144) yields 45.8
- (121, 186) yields 44.8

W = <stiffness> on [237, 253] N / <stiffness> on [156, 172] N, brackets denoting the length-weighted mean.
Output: 1.5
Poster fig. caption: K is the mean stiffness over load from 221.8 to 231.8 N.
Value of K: 66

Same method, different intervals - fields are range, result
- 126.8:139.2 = 48.8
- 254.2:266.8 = 67.8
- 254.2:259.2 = 68.9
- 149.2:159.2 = 55.6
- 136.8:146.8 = 51.5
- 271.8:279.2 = 61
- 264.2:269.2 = 63.3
